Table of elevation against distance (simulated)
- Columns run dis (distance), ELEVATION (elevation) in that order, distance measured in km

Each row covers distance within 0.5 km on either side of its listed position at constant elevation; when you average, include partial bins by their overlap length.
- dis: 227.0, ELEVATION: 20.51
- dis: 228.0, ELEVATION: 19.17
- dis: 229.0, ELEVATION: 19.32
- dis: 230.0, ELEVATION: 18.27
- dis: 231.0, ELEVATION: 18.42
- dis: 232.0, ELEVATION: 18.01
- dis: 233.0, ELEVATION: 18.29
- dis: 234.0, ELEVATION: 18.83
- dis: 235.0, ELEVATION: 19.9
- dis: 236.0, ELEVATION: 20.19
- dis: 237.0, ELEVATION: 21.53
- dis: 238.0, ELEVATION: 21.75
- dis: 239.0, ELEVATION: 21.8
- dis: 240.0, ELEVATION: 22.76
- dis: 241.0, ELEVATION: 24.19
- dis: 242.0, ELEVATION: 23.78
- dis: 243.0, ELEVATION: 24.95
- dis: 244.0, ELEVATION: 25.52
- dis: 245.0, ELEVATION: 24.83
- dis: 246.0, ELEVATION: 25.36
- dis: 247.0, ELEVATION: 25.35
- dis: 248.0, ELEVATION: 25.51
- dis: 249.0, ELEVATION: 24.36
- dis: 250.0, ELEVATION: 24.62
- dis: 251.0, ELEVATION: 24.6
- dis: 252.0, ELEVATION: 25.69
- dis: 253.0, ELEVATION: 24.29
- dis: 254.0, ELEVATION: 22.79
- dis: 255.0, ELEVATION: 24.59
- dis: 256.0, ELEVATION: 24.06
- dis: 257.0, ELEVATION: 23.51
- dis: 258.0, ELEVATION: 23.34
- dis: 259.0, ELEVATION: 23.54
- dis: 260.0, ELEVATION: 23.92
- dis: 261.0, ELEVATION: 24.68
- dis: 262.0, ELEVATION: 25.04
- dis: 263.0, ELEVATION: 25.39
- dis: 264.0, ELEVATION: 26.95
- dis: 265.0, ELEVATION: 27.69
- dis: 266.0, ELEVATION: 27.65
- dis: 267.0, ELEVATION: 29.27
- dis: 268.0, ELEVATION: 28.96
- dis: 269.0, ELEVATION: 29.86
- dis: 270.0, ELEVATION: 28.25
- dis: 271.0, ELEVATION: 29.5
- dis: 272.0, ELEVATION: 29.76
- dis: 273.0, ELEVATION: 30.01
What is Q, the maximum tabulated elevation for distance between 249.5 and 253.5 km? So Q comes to 25.69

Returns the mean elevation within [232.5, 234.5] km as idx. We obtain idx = 18.6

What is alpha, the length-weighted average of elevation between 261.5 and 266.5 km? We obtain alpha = 26.5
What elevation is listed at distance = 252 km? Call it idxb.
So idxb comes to 25.69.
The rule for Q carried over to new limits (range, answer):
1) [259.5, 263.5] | 25.39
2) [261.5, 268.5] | 29.27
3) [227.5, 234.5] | 19.32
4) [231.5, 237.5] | 21.53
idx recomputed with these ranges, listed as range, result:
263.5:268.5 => 28.1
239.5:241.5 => 23.5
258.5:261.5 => 24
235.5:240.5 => 21.6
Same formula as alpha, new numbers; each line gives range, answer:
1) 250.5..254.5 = 24.3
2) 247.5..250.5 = 24.8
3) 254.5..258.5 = 23.9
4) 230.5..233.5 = 18.2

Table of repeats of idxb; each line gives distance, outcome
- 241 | 24.19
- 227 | 20.51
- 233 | 18.29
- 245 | 24.83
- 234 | 18.83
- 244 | 25.52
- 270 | 28.25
